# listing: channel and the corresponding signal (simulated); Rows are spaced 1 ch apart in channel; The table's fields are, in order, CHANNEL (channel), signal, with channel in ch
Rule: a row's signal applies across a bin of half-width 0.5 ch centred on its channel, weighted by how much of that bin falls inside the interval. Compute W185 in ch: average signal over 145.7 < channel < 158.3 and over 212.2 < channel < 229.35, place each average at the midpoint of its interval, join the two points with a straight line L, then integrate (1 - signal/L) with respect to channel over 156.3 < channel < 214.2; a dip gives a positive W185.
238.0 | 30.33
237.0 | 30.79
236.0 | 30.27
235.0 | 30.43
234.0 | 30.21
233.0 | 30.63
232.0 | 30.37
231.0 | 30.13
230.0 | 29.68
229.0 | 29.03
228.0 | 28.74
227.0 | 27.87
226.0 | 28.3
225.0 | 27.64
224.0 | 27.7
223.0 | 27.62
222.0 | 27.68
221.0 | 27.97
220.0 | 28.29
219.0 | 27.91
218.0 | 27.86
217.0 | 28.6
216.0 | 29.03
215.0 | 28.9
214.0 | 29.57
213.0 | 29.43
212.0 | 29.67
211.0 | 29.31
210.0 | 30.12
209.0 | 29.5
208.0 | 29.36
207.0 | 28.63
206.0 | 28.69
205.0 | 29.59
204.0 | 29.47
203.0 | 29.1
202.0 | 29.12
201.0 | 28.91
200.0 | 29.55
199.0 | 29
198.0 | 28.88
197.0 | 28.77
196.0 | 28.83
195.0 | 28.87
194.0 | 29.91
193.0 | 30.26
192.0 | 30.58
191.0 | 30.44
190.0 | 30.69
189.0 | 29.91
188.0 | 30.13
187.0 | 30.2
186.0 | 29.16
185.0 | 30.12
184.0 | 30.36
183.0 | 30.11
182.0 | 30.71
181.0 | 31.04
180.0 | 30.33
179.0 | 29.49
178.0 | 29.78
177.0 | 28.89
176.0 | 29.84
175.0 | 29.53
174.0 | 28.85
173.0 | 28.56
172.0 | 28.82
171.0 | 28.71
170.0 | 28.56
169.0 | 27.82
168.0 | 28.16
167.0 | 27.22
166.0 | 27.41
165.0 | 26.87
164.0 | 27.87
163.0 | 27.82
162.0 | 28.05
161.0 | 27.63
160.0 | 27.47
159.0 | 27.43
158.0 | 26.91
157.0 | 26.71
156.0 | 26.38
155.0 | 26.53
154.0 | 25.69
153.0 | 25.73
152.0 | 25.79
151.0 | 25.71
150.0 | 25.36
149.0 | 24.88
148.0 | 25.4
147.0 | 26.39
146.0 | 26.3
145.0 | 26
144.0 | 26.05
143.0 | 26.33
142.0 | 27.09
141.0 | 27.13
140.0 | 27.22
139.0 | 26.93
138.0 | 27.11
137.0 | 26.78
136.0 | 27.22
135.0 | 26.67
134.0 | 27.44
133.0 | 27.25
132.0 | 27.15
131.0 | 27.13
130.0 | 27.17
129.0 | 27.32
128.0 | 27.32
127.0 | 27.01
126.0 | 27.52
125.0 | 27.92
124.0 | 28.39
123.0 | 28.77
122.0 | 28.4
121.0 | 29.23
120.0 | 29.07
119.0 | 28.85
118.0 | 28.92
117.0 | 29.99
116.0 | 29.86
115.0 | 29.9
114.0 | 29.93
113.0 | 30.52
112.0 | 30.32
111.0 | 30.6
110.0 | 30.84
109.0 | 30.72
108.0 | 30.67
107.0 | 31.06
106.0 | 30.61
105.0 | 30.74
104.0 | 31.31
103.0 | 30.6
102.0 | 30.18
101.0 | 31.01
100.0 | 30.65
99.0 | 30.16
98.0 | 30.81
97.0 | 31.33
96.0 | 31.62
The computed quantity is -4.1 ch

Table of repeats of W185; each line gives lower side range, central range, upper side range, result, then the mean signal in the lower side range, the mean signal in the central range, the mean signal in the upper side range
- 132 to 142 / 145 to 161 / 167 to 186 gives 1.02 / 27.1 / 26.2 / 29.4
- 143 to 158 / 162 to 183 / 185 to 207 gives -0.86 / 26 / 28.8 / 29.5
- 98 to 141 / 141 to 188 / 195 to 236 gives 1.85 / 29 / 27.8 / 29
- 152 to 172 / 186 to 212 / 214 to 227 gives -1.54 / 27.3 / 29.5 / 28.2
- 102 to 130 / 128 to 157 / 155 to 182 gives 2.38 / 29.5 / 26.5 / 28.3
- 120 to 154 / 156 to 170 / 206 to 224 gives 0.02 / 26.9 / 27.5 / 28.8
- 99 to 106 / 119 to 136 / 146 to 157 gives 0.29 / 30.7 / 27.8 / 25.9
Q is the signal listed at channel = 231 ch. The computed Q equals 30.13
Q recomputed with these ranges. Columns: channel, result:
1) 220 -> 28.29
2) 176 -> 29.84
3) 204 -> 29.47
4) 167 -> 27.22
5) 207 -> 28.63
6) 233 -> 30.63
